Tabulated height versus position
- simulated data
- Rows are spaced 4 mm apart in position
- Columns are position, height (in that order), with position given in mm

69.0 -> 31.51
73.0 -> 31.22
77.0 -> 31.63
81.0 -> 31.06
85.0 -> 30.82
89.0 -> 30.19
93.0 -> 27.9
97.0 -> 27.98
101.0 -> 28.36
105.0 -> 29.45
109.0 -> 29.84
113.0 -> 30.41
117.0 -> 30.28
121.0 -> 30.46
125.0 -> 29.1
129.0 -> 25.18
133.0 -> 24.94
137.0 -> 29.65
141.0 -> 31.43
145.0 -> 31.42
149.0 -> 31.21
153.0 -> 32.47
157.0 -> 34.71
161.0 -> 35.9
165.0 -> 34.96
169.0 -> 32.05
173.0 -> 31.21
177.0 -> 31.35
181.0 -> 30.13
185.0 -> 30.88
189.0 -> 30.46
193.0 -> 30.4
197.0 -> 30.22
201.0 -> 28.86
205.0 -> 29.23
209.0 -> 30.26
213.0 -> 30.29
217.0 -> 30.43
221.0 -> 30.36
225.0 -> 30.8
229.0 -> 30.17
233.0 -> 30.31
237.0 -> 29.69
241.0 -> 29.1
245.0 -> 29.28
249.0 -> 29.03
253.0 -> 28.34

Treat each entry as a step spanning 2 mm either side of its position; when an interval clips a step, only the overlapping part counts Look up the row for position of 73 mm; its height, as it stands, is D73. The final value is 31.22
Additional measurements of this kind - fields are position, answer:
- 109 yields 29.84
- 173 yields 31.21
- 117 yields 30.28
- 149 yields 31.21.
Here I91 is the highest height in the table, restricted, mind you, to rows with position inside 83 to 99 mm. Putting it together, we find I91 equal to 30.82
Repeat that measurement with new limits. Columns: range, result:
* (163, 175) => 34.96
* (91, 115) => 30.41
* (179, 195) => 30.88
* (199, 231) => 30.8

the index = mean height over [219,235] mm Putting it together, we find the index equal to 30.4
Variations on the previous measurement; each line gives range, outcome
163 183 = 31.9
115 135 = 28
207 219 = 30.3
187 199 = 30.4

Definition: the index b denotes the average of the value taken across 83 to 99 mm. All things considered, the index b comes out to 29.2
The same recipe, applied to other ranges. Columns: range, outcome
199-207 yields 29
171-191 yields 30.8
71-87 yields 31.2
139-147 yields 31.4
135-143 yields 30.5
